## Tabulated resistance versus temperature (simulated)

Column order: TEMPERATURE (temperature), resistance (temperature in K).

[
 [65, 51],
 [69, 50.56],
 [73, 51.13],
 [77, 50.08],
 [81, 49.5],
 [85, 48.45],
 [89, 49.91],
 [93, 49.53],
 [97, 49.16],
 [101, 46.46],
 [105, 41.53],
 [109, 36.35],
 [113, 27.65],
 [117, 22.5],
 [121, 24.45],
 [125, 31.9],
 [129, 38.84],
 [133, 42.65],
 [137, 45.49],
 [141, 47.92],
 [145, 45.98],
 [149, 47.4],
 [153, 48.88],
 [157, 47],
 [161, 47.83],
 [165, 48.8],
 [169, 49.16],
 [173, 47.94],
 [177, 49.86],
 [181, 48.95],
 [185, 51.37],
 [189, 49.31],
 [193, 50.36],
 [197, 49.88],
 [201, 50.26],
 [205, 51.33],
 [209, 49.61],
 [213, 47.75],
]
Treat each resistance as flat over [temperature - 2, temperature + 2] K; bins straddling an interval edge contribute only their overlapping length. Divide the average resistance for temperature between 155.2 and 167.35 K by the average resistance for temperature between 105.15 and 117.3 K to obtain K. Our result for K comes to 1.51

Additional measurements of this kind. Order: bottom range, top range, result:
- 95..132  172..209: 1.40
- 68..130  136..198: 1.17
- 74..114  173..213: 1.10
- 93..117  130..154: 1.16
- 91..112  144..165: 1.09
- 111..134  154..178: 1.57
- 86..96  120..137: 0.73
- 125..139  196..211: 1.23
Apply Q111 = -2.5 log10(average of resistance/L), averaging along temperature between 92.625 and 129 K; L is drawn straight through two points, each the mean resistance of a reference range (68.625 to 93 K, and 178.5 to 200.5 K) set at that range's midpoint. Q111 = 0.35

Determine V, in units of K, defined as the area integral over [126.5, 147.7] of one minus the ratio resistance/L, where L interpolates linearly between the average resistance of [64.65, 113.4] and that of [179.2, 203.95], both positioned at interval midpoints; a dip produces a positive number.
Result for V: 1.9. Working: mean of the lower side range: 46.7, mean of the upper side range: 50.1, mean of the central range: 44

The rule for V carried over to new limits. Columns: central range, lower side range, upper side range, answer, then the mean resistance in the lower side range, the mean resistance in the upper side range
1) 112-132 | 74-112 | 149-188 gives 7.4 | 46.4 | 48.8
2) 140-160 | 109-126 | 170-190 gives -4.4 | 27.5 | 49.5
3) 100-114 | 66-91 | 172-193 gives 3.3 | 50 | 49.6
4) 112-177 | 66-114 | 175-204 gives 8.7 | 46.3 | 50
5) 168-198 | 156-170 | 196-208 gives -0.1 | 48.2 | 50.5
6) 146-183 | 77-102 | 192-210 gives 1.1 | 49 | 50.3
